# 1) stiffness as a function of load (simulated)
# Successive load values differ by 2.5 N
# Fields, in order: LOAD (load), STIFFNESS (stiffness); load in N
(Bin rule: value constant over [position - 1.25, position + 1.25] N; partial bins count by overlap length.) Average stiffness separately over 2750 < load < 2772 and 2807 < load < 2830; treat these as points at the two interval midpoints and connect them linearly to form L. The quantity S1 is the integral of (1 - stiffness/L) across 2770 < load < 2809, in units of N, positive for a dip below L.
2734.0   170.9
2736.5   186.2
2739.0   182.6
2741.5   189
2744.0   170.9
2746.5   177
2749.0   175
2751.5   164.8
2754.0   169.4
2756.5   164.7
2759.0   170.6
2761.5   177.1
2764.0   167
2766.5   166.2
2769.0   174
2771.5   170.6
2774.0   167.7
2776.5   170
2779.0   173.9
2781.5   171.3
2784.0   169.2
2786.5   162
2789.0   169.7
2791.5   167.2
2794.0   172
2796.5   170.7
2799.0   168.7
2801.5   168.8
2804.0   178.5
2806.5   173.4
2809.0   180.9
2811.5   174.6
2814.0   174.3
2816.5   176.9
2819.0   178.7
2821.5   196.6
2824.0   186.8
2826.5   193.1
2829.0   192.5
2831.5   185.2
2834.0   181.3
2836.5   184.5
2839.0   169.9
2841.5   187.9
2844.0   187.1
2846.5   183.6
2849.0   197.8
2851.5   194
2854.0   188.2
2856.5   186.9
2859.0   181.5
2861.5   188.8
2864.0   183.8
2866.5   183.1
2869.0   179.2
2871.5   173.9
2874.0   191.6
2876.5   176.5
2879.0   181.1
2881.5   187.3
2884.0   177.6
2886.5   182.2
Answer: 1.3 N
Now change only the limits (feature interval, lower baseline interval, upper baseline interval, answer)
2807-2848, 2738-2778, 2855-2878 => -1.0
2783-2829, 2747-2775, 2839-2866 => 0.6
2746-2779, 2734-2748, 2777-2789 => 0.8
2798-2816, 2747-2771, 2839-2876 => 0.3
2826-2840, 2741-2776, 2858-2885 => -0.4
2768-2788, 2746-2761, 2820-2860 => 0.6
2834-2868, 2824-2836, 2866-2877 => -0.3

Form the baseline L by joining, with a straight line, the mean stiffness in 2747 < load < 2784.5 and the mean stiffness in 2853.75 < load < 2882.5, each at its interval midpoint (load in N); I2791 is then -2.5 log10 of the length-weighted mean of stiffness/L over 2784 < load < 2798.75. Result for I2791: 0.03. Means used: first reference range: 170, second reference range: 183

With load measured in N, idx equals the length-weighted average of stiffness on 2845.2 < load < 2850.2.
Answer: 191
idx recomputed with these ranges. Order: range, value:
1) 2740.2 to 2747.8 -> 179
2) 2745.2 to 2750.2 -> 176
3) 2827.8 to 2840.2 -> 183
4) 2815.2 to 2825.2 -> 185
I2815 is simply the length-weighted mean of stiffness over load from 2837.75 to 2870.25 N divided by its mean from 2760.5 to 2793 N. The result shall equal 1.09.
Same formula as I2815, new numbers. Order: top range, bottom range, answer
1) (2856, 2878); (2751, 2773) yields 1.08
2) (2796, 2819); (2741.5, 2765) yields 1.02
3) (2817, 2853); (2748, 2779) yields 1.10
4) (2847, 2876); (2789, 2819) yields 1.07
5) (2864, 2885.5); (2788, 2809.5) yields 1.06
